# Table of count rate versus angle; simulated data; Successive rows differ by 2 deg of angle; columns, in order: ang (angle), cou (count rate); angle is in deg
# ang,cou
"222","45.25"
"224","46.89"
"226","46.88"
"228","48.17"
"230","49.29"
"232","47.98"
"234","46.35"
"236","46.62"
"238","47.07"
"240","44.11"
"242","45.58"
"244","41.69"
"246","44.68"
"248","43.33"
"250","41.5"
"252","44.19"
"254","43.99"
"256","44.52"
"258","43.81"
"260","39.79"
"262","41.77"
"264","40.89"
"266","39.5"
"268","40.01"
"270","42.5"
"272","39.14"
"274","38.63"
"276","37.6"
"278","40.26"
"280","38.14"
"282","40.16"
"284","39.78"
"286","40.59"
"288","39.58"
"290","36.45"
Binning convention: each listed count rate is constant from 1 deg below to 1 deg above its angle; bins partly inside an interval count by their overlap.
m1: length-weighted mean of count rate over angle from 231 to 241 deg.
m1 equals 46.4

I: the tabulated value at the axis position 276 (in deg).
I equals 37.6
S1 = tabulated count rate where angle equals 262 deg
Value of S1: 41.77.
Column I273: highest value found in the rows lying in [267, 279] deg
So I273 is 42.5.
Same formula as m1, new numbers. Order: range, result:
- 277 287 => 39.8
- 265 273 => 40.3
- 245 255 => 43.5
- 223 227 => 46.9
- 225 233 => 48.1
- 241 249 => 43.8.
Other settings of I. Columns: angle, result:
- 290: 36.45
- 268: 40.01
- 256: 44.52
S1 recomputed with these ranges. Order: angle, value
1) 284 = 39.78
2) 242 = 45.58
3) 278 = 40.26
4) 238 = 47.07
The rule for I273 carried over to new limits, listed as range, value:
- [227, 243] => 49.29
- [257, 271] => 43.81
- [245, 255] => 44.68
